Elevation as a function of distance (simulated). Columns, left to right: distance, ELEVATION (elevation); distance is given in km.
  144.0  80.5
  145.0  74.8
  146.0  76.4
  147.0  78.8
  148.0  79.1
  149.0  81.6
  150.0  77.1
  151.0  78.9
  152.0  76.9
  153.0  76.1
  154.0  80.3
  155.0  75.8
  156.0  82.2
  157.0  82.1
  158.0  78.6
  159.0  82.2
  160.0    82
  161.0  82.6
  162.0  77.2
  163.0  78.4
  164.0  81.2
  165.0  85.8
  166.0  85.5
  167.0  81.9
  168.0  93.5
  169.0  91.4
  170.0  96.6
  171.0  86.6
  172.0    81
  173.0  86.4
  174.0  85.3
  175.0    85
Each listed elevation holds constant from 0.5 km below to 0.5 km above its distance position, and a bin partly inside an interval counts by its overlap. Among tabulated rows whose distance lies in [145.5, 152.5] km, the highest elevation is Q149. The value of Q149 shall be 81.6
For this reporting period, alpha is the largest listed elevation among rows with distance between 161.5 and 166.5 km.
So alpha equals 85.8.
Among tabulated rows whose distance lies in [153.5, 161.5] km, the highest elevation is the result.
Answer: 82.6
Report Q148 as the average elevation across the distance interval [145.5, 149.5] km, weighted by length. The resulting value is 79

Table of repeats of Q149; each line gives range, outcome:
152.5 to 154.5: 80.3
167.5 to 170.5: 96.6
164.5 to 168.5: 93.5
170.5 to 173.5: 86.6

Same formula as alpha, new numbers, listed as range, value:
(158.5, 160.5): 82.2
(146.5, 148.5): 79.1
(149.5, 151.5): 78.9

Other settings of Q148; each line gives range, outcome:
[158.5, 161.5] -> 82.3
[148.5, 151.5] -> 79.2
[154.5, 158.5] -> 79.7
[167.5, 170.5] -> 93.8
